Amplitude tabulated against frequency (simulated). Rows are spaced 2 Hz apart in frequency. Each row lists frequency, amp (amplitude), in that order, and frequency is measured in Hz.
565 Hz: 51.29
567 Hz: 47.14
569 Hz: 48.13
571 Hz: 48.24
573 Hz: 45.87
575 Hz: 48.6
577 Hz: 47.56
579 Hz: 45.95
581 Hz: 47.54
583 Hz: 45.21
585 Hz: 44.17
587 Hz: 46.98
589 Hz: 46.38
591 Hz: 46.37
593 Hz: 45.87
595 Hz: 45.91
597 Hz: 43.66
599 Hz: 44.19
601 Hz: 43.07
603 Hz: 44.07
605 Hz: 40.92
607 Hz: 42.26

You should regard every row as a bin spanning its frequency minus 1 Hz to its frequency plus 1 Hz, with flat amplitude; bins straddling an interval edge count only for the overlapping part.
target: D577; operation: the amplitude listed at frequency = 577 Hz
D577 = 47.56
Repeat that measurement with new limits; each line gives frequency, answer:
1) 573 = 45.87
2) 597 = 43.66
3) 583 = 45.21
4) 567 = 47.14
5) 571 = 48.24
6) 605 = 40.92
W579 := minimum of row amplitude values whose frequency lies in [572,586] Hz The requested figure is 44.17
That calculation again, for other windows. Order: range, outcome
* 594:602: 43.07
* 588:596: 45.87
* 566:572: 47.14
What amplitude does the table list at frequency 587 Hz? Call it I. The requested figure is 46.98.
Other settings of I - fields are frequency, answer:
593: 45.87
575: 48.6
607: 42.26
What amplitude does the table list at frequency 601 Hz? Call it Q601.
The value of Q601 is 43.07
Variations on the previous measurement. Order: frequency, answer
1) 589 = 46.38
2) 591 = 46.37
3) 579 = 45.95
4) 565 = 51.29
